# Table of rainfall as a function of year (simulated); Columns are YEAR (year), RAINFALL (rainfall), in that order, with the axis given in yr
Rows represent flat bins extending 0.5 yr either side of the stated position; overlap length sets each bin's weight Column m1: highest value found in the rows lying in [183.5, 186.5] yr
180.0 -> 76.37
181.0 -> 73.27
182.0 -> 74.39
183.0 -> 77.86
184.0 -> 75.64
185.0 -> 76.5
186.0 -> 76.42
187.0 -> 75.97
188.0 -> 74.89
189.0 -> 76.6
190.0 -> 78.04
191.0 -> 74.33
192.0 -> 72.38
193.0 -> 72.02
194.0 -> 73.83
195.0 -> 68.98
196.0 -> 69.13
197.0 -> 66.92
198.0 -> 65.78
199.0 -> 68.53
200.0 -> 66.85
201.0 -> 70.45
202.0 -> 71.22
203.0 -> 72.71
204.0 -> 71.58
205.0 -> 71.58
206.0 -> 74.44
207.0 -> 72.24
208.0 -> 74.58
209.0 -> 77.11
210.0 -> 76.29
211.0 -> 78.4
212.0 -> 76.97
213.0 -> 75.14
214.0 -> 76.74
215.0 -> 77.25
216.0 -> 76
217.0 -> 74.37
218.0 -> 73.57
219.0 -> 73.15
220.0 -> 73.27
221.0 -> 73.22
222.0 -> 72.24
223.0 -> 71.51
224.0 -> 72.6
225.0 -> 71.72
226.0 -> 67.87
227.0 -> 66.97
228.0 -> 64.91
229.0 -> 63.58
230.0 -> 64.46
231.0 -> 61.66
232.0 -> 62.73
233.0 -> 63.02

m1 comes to 76.5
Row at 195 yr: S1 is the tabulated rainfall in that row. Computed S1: 68.98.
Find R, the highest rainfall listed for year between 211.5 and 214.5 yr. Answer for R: 76.97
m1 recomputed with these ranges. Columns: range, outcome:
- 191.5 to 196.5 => 73.83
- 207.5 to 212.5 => 78.4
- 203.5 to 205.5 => 71.58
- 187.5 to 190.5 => 78.04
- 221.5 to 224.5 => 72.6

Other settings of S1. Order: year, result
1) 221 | 73.22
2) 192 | 72.38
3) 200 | 66.85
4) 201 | 70.45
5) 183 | 77.86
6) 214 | 76.74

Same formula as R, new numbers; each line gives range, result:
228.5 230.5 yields 64.46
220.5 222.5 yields 73.22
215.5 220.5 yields 76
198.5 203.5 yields 72.71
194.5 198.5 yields 69.13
